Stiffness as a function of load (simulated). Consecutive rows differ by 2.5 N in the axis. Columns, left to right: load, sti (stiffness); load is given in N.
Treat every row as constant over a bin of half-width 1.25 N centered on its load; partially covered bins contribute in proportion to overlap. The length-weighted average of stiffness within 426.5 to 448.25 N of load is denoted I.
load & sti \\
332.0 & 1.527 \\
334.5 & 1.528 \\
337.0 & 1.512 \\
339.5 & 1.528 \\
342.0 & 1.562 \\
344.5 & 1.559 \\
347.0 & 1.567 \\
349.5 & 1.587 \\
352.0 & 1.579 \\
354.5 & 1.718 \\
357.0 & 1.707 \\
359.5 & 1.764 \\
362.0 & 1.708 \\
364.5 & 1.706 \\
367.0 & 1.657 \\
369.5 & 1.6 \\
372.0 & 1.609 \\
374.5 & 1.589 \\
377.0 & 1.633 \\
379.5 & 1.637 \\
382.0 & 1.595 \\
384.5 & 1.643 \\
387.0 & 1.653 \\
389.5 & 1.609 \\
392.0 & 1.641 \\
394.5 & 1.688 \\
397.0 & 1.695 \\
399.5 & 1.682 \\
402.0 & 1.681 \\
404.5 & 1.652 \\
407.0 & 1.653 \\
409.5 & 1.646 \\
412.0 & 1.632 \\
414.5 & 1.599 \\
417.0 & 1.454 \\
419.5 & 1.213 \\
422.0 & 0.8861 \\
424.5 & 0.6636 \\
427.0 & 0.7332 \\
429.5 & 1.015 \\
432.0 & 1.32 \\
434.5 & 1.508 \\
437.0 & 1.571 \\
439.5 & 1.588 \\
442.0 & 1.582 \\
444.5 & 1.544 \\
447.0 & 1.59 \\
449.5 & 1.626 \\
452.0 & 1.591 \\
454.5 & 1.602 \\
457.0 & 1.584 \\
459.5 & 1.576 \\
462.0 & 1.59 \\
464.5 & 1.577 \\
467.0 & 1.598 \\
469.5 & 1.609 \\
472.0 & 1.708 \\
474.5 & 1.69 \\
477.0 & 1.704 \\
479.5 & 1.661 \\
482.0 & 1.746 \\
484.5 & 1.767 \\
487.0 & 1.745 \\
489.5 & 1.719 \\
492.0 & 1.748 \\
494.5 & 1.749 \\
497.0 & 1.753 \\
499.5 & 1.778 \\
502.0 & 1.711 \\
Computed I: 1.41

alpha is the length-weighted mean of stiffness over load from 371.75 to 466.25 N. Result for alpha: 1.51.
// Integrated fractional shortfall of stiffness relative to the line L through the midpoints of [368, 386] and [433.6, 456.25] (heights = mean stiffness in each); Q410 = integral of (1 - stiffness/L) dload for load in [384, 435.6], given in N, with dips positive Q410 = 5.2 N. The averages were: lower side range 1.62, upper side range 1.58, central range 1.44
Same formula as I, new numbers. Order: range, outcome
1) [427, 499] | 1.6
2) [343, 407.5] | 1.65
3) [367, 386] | 1.62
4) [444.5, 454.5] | 1.59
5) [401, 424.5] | 1.44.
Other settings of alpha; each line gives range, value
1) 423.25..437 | 1.1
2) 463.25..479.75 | 1.65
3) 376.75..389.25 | 1.63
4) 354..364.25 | 1.72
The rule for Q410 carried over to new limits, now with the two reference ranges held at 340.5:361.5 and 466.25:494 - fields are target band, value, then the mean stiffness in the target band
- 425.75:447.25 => 3.91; 1.37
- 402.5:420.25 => 1.07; 1.56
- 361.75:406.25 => 0.07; 1.65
